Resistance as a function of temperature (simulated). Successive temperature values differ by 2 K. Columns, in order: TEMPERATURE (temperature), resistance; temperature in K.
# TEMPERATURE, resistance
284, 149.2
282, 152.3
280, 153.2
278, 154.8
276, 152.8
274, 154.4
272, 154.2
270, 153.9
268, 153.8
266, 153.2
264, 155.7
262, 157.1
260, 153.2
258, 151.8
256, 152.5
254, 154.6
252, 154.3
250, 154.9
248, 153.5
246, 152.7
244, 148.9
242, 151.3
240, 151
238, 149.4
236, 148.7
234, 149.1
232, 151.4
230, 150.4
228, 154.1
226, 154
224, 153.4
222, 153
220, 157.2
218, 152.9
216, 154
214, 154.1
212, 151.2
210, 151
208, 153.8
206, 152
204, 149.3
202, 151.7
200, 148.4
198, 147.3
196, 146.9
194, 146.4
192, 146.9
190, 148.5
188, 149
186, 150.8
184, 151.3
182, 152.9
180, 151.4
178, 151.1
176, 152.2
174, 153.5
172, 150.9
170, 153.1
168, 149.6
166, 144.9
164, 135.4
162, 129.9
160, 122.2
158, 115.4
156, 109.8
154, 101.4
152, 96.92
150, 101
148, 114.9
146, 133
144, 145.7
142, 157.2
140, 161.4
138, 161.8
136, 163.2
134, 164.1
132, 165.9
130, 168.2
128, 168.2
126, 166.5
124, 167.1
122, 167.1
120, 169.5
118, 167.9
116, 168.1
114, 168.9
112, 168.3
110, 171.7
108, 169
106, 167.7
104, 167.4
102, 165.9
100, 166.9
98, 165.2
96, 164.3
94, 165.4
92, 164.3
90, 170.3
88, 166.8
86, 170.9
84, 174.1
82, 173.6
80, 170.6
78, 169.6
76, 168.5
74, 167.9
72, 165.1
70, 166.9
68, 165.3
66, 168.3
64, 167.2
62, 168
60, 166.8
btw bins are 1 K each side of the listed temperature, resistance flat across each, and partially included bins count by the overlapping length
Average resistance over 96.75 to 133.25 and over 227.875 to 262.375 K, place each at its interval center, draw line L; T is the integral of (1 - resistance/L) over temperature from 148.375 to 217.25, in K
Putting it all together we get 7.61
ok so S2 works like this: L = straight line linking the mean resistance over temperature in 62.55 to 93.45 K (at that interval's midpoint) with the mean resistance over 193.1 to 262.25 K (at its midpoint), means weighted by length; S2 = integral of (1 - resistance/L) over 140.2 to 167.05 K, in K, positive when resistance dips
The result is 5.9 K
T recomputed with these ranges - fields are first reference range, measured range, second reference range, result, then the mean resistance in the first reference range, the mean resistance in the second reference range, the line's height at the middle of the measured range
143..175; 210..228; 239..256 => -1.1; 129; 153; 145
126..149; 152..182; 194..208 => 3.2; 155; 149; 153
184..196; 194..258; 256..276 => -0.3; 148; 154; 151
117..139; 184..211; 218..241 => 1.2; 166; 152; 157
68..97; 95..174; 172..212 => 4.4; 168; 150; 160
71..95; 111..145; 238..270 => 0.0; 169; 153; 165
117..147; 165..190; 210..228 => 1.1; 162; 154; 158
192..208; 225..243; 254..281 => 0.1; 149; 154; 151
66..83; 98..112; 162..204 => -0.4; 168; 149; 163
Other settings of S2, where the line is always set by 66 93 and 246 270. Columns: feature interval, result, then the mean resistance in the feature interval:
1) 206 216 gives 0.3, 153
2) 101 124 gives -0.3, 168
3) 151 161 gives 3.3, 109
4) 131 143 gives 0.1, 162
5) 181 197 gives 1.1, 149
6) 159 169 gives 1.6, 136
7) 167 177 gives 0.6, 152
